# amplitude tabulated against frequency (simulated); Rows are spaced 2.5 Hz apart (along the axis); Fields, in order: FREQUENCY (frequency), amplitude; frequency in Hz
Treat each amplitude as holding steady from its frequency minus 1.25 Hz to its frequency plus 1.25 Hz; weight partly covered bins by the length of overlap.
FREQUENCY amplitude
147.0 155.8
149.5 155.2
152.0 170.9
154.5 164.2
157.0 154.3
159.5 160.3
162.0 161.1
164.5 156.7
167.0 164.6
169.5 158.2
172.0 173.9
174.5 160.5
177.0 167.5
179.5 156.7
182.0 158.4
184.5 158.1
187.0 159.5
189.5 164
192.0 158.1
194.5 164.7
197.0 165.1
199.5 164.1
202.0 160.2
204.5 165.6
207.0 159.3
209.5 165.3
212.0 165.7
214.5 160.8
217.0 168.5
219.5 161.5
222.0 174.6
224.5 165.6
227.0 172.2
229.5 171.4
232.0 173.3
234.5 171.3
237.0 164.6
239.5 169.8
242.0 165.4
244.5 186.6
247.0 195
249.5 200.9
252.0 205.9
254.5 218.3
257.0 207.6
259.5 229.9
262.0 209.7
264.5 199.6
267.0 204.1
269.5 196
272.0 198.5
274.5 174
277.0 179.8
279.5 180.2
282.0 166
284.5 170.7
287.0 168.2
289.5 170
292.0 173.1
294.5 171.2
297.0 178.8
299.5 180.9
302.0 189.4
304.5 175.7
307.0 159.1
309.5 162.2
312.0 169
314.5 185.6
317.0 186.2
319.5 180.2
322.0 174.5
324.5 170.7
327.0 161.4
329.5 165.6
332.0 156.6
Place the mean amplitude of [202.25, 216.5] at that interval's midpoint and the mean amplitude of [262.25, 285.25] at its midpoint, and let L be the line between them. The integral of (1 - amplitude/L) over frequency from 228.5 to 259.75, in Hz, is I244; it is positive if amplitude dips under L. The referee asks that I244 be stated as -2.1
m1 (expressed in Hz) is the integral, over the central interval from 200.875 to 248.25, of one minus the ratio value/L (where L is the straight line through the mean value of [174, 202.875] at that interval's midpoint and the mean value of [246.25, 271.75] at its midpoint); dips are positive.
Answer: 3.9 Hz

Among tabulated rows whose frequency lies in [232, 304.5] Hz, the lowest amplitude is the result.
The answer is 164.6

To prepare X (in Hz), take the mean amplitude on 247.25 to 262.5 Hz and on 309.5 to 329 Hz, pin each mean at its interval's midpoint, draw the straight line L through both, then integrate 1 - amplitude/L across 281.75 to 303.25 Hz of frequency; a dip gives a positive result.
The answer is 1.7 Hz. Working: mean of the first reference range 211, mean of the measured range 175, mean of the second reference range 174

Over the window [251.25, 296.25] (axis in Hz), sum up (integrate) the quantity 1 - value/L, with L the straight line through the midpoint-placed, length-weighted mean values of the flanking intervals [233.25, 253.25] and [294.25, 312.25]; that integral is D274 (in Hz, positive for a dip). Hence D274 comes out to -3.0 Hz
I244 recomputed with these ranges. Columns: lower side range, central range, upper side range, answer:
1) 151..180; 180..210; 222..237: 0.8 Hz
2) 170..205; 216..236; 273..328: -0.4 Hz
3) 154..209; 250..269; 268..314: -4.2 Hz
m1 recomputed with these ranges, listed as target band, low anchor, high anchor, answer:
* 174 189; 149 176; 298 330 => 0.3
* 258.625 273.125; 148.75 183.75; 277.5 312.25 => -3.0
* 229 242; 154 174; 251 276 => 1.5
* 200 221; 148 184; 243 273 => 2.1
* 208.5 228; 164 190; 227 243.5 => 0.1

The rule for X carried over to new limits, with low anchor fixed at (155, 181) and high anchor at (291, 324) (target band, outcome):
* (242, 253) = -1.5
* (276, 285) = -0.1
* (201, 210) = 0.2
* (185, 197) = 0.2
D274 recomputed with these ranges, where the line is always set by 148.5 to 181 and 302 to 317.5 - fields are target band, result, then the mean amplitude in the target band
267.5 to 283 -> -1.17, 184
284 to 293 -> 0.08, 170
